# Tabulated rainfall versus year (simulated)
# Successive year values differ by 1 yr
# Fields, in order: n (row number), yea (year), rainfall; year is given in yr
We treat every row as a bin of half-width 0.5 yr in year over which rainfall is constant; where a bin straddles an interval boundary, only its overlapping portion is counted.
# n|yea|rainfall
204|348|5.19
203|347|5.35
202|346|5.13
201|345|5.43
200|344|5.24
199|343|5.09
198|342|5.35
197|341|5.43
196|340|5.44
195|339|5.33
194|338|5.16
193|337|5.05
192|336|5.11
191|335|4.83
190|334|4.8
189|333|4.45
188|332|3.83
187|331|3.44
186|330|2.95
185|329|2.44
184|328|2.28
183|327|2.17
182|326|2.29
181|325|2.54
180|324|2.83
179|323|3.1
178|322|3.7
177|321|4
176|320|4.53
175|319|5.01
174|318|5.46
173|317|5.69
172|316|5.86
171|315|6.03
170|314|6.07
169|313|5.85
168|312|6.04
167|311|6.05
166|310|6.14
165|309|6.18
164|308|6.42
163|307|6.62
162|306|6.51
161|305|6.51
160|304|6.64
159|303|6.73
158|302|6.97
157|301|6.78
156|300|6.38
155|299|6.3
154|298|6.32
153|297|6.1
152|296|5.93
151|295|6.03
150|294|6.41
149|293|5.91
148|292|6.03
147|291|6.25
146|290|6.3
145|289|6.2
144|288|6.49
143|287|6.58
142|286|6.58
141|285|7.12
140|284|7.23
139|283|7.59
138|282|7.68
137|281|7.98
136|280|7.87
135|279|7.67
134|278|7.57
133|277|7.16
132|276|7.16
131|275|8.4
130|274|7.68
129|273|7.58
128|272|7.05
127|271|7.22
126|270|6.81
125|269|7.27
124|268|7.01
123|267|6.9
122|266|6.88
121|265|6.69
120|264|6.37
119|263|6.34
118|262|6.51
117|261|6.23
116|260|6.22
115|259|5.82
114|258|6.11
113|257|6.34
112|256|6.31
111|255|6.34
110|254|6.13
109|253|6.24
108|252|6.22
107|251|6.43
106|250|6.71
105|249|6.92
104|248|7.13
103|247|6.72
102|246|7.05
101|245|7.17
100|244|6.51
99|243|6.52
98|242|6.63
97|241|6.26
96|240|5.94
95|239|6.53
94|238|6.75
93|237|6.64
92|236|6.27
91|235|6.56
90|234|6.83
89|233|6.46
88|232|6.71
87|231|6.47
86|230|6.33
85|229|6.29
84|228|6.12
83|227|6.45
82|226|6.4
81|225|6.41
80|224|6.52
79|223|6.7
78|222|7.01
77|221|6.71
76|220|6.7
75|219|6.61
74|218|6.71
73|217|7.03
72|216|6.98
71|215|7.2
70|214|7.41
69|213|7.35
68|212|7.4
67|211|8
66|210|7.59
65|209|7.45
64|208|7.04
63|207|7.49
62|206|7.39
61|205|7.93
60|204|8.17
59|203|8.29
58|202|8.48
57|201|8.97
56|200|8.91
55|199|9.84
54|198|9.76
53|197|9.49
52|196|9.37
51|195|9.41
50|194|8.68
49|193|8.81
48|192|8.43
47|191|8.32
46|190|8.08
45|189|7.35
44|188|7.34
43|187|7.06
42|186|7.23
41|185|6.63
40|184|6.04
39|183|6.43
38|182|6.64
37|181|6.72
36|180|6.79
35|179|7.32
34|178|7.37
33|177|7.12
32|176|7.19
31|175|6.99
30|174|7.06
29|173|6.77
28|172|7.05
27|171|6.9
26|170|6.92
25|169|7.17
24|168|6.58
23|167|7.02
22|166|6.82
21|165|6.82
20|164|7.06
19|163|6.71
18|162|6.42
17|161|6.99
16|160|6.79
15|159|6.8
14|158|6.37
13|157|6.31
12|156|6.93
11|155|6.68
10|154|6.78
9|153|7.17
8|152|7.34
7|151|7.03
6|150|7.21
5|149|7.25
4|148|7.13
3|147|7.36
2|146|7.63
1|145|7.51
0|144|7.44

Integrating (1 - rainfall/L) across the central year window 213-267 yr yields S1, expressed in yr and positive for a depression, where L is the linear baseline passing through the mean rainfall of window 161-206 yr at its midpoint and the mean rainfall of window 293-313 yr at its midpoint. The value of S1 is 3.36 yr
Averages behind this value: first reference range 7.59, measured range 6.57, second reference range 6.35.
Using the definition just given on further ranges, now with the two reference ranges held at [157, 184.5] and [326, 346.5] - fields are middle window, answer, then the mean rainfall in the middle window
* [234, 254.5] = -2.93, 6.57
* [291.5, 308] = -4.88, 6.39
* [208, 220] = -1.97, 7.22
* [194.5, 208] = -4.81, 8.67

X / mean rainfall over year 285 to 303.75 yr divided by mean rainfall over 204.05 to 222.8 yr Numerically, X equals 0.88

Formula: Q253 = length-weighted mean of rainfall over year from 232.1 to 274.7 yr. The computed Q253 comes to 6.64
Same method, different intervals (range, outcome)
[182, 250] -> 7.28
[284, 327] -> 5.73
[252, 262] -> 6.21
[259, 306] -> 6.8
